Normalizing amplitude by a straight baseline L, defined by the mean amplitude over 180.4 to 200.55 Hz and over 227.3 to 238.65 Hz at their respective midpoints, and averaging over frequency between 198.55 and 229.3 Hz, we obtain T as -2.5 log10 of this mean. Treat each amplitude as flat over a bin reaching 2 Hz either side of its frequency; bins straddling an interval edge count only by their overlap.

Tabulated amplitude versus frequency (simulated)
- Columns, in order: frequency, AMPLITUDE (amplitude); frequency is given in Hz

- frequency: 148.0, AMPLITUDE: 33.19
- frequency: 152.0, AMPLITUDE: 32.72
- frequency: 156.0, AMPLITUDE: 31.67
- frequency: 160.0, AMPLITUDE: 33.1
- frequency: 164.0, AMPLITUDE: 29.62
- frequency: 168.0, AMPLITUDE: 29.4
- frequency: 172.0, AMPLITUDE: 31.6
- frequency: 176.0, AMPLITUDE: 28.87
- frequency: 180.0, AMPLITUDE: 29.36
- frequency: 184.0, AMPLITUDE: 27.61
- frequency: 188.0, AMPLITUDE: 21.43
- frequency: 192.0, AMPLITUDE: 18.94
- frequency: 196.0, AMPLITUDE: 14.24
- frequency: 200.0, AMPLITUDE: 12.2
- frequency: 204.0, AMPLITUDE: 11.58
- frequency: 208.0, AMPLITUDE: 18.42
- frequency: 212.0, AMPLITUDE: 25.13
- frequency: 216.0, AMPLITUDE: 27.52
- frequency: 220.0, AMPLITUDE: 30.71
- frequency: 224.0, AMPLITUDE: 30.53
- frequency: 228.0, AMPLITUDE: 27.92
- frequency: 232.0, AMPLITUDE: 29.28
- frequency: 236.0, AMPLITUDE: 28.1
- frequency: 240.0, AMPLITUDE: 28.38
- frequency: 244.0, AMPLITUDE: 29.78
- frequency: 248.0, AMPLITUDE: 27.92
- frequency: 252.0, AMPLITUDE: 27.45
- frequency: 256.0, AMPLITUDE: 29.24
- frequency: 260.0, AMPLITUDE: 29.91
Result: 0.09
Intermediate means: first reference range 20.2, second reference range 28.5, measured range 23.1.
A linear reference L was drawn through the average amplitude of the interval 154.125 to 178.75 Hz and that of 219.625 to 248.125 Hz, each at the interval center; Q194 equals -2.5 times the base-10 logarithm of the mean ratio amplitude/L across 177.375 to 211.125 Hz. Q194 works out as 0.46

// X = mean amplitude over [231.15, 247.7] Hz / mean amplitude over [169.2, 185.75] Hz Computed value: 0.98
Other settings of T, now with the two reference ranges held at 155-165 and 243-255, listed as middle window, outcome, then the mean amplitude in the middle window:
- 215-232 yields 0.000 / 29.3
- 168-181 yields 0.042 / 29.9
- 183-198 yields 0.455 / 20.1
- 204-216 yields 0.376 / 21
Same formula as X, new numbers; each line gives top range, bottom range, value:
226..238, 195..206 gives 2.27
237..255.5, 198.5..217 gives 1.52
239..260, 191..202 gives 1.94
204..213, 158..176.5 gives 0.62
